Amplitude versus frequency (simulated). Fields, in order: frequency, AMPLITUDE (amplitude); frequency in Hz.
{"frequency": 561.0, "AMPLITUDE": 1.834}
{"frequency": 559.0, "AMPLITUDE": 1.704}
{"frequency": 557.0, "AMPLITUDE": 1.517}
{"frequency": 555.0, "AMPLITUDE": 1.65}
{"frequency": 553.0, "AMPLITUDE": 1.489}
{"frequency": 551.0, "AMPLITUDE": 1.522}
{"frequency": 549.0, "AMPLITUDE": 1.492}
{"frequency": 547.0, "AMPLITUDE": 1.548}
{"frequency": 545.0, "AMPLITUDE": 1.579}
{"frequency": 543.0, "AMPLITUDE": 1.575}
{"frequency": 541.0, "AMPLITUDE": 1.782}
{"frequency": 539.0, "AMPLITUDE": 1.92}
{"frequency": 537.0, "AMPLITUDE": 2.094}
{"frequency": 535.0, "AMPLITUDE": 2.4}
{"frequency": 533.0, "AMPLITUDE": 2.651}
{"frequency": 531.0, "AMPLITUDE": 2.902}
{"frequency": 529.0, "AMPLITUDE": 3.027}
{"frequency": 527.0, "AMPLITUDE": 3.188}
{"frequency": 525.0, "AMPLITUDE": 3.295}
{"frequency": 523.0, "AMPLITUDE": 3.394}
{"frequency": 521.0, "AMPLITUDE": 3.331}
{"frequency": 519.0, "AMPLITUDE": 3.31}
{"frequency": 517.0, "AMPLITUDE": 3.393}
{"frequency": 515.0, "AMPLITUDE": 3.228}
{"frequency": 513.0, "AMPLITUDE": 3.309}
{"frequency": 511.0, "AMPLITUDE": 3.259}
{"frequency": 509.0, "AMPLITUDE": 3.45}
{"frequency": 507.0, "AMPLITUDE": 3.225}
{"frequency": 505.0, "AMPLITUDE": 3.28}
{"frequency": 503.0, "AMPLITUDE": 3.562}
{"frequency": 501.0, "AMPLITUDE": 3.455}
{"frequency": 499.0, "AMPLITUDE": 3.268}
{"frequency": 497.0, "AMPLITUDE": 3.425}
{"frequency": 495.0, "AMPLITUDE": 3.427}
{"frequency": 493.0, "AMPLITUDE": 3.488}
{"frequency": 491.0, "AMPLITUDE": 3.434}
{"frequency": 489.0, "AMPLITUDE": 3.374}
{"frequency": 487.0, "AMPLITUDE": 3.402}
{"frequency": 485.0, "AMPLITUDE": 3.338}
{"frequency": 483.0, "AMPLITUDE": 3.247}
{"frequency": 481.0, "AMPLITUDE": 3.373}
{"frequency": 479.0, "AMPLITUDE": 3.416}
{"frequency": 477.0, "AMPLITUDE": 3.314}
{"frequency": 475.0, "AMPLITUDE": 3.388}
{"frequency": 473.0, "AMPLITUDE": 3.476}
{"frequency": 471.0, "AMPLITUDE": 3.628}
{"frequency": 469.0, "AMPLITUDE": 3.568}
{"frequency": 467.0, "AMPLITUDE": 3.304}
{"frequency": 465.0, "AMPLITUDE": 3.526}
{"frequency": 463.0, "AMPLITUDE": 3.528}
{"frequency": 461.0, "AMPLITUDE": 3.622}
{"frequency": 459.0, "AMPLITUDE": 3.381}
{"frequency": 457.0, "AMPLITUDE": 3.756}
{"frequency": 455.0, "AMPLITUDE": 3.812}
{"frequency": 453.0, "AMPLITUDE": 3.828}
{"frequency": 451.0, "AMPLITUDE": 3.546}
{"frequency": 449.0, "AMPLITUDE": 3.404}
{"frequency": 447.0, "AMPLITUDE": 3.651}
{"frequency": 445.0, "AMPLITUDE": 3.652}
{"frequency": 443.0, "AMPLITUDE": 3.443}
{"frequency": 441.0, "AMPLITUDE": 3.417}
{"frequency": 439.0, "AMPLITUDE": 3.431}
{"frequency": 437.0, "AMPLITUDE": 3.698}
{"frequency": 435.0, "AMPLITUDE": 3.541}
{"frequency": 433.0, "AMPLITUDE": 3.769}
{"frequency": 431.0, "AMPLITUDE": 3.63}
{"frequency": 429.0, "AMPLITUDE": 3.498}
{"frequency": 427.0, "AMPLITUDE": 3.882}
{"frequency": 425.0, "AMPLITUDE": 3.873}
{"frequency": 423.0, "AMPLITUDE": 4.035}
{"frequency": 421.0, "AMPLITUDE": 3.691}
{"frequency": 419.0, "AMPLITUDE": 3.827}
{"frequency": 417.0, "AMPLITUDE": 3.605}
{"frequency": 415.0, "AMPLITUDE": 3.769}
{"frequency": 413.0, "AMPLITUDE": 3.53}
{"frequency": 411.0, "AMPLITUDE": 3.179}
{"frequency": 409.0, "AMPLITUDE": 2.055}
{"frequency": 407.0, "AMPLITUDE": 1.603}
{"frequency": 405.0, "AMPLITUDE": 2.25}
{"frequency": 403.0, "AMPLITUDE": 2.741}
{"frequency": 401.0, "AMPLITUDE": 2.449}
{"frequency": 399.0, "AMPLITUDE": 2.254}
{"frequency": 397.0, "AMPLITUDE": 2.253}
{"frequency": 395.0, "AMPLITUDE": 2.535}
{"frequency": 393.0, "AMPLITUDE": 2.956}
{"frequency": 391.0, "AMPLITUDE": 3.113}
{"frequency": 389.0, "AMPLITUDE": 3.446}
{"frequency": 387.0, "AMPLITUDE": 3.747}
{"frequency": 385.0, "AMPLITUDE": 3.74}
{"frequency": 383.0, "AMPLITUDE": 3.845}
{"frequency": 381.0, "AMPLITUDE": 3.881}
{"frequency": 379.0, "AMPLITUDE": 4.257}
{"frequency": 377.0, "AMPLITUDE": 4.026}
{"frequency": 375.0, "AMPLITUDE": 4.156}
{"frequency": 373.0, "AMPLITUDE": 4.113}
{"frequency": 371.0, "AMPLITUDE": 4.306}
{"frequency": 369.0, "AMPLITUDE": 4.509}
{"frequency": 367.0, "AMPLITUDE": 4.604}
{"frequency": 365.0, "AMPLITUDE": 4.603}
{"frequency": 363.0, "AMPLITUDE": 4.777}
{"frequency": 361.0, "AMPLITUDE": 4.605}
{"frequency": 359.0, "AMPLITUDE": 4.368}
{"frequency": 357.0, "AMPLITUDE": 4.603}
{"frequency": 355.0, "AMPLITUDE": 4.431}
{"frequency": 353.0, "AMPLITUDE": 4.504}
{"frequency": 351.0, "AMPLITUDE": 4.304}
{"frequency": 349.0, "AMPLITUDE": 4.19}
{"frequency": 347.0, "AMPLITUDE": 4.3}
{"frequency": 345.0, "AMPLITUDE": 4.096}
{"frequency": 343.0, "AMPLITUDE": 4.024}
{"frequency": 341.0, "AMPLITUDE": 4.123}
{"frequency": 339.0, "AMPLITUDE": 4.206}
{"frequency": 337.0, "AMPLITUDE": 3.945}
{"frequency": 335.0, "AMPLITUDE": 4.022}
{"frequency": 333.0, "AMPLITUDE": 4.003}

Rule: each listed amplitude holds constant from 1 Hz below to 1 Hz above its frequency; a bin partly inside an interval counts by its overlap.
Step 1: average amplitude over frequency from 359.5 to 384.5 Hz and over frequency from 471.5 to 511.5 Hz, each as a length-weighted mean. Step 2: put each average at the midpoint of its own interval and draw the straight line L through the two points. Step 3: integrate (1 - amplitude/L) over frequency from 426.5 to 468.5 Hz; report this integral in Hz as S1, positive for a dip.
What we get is 1.5 Hz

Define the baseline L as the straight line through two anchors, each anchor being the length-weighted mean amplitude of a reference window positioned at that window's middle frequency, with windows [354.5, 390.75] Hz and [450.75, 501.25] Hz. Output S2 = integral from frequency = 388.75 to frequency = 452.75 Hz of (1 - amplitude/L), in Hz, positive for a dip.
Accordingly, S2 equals 9.9 Hz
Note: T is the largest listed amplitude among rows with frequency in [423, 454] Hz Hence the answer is 4.035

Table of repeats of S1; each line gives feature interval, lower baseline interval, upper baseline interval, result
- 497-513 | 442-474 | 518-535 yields -0.57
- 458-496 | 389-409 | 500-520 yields -4.23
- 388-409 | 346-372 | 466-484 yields 8.07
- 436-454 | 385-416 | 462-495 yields -2.26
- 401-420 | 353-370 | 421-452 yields 4.90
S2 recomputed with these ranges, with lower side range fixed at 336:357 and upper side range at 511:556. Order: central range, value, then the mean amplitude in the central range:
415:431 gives -1.14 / 3.76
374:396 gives 1.52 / 3.61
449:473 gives -3.21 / 3.58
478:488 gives -1.37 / 3.36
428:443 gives -0.73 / 3.56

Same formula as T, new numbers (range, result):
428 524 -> 3.828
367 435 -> 4.604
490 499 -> 3.488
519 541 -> 3.394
